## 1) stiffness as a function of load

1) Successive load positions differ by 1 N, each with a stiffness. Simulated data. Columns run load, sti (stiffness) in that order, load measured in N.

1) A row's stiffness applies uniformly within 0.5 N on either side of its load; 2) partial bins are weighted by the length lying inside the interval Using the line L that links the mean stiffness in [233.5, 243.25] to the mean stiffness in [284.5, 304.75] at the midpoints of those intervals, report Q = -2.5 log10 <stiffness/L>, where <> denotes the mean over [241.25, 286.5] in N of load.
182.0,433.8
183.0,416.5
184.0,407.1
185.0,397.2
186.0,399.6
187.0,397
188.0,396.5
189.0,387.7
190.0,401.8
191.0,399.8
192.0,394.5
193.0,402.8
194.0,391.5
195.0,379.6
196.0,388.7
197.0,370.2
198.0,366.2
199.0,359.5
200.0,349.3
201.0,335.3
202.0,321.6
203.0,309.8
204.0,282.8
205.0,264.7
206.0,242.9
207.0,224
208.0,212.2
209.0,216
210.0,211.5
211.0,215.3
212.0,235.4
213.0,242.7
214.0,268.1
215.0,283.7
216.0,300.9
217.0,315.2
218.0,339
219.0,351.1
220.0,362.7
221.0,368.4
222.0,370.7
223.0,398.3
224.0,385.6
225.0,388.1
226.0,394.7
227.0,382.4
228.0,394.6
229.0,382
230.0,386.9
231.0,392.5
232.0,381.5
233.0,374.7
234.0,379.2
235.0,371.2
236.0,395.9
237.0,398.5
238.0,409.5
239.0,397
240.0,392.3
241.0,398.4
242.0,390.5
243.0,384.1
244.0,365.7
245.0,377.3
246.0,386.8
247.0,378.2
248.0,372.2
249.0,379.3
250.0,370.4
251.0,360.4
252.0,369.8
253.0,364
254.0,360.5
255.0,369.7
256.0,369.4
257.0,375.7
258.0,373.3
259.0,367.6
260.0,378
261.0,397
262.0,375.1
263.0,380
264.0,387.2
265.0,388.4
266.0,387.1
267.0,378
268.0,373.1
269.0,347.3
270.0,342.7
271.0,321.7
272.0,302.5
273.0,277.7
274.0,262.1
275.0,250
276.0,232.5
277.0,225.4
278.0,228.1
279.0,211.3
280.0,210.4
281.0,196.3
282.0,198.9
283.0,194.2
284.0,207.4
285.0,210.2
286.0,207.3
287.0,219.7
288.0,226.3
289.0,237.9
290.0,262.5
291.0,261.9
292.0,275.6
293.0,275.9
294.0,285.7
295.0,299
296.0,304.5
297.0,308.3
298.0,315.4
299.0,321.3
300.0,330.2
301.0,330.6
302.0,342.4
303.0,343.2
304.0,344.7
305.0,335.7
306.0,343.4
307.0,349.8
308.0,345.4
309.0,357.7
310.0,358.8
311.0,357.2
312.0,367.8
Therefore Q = 0.07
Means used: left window 392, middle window 325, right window 286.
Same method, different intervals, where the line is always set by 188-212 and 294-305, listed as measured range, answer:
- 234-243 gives -0.21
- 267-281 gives 0.17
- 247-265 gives -0.16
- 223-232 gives -0.20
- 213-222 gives 0.00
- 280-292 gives 0.41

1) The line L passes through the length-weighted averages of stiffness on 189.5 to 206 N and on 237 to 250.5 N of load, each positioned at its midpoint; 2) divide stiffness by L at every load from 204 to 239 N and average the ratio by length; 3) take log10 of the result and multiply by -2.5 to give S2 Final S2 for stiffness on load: 0.13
